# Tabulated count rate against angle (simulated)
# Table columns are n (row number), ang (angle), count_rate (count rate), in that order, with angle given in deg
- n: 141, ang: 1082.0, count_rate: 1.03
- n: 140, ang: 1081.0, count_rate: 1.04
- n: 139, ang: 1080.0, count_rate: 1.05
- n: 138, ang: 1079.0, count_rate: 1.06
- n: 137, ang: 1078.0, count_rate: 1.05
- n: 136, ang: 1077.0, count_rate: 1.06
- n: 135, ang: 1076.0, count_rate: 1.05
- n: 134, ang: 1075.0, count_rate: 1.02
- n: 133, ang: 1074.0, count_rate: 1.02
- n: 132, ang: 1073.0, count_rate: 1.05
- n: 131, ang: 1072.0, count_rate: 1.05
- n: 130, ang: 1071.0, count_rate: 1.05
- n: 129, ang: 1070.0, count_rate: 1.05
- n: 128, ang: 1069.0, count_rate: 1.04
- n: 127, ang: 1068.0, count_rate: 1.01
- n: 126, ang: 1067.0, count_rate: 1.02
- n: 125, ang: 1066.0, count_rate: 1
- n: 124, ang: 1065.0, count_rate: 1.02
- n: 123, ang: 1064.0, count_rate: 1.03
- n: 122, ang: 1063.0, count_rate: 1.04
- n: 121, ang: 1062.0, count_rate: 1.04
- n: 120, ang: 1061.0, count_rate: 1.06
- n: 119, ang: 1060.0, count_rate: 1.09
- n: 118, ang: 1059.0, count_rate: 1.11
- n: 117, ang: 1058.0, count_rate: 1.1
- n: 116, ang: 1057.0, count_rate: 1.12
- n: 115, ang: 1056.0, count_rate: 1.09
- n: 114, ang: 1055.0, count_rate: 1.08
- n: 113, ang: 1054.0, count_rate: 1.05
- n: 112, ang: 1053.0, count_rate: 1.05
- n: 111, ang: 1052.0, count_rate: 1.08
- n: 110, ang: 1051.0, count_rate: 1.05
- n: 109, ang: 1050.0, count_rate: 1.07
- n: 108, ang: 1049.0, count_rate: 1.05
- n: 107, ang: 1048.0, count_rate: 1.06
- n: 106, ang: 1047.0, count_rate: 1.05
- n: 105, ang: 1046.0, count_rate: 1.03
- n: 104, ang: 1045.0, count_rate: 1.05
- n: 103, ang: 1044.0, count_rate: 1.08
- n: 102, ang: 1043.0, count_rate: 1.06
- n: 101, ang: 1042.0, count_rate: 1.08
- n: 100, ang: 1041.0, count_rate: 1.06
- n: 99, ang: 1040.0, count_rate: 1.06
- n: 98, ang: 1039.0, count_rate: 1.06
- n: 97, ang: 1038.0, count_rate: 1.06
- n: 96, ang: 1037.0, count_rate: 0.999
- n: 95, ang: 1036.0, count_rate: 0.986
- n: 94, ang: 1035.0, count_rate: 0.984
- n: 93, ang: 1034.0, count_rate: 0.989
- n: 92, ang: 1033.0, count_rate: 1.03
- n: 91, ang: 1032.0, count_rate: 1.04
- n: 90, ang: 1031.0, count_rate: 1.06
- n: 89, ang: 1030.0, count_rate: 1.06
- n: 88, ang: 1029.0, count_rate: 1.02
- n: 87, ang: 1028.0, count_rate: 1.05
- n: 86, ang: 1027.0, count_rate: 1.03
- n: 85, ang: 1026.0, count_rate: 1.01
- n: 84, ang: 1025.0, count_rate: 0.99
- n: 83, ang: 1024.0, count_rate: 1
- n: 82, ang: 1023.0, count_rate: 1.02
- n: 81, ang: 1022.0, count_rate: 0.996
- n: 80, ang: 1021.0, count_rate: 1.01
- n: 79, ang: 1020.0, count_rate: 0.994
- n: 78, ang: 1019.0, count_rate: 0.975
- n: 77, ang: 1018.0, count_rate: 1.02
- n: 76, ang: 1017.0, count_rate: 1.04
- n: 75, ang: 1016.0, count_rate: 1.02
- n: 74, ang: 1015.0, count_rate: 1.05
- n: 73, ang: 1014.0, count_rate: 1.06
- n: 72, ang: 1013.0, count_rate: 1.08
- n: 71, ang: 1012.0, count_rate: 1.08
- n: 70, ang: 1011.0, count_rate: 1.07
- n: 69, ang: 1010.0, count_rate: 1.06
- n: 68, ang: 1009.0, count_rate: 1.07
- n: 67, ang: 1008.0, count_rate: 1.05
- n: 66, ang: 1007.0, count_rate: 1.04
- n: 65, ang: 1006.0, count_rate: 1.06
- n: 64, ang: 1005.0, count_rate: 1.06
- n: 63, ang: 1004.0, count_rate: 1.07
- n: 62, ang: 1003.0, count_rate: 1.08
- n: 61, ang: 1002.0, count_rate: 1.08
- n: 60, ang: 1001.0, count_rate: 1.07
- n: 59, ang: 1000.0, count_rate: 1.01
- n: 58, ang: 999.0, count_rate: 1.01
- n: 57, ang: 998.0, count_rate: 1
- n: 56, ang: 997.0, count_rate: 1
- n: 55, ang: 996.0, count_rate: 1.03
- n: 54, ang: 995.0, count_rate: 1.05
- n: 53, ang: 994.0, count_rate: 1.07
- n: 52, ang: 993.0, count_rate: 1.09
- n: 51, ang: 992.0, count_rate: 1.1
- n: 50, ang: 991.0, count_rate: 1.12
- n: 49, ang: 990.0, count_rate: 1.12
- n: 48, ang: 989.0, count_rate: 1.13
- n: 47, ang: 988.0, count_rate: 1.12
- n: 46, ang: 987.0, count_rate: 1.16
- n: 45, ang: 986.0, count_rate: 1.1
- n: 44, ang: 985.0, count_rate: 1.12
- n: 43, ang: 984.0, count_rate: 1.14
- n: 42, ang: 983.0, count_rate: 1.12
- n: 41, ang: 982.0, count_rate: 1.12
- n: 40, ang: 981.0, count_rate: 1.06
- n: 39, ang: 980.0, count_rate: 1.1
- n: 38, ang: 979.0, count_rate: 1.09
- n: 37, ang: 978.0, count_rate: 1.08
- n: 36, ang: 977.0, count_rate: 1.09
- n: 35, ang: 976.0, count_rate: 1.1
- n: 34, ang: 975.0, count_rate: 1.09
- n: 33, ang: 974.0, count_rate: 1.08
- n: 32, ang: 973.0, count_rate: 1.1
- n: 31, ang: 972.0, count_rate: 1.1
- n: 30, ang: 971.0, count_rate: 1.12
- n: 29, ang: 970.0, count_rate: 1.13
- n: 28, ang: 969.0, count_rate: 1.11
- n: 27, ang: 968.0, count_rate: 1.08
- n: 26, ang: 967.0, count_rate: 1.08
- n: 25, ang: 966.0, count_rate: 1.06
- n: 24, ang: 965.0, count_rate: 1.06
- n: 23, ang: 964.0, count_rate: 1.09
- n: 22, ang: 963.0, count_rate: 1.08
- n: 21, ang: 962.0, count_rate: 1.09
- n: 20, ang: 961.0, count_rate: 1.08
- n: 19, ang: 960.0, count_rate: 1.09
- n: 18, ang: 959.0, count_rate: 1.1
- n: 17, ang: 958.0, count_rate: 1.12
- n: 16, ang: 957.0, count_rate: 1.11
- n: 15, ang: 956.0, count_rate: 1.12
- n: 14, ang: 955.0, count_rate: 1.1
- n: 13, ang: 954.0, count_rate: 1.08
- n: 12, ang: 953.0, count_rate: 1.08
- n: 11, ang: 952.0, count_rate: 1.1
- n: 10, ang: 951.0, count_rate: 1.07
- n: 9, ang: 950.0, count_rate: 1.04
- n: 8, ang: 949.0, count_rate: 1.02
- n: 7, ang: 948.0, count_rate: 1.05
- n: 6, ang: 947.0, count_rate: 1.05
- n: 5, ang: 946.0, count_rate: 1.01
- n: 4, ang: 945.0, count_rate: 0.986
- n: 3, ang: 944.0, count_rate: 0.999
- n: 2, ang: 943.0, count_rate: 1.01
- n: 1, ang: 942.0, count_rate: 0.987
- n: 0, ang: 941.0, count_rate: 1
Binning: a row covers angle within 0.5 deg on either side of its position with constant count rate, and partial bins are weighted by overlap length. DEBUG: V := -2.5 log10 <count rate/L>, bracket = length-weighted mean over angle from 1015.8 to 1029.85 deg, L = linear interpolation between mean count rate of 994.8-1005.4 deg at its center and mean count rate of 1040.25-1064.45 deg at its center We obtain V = 0.04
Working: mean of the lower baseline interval 1.04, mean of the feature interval 1.01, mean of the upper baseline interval 1.07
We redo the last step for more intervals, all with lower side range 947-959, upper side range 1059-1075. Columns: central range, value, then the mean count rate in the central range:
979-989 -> -0.045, 1.11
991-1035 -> 0.020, 1.04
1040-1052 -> -0.012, 1.06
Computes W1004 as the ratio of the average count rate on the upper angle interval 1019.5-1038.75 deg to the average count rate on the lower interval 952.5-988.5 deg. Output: 0.9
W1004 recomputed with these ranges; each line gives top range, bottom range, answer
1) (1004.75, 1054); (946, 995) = 0.95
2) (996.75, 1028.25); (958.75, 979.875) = 0.95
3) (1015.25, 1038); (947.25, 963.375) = 0.94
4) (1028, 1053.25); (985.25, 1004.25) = 0.97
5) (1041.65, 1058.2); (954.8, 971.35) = 0.97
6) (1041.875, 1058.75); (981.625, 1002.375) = 0.99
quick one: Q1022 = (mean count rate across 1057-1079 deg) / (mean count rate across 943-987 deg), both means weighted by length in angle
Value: 0.97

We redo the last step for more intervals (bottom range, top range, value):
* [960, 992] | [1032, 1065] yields 0.96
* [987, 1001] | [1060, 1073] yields 0.97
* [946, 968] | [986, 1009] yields 0.99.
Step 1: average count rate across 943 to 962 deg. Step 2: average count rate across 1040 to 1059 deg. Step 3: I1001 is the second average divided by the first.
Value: 1.0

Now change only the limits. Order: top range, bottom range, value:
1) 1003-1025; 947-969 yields 0.96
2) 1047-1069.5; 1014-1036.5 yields 1.04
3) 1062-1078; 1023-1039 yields 1.01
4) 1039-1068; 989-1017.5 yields 1.00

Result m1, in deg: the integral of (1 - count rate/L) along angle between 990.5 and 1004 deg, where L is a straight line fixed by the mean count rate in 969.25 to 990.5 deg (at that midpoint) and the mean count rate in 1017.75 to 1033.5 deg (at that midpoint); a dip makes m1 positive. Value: 0.2 deg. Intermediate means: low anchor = 1.11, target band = 1.06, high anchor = 1.02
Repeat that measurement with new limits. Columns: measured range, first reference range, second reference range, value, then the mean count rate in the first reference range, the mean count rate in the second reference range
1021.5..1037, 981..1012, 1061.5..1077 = 0.6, 1.08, 1.03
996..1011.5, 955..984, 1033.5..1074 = 0.4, 1.1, 1.05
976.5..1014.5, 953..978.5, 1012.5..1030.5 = -0.8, 1.09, 1.02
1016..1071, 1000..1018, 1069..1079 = 0.6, 1.06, 1.05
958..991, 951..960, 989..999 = -0.6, 1.1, 1.06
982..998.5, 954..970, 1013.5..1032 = -0.5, 1.09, 1.02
